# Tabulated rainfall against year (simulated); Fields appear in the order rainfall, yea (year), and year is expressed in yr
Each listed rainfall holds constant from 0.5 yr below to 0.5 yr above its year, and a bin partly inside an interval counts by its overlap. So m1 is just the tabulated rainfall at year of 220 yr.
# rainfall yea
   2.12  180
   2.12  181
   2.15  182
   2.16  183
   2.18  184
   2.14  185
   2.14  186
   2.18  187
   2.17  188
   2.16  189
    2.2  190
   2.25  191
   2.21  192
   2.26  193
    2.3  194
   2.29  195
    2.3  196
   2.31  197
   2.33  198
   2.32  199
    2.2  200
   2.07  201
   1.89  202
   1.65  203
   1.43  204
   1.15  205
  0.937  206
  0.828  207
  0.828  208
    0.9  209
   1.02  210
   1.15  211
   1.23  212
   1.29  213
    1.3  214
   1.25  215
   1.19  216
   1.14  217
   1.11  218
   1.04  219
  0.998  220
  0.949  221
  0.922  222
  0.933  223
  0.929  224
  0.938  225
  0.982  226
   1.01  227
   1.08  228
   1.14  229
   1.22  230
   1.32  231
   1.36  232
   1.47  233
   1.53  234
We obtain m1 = 0.998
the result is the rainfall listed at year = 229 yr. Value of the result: 1.14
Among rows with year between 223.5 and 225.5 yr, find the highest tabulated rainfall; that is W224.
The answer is 0.938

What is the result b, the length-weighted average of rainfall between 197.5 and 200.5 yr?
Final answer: 2.28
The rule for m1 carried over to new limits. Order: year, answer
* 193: 2.26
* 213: 1.29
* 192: 2.21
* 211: 1.15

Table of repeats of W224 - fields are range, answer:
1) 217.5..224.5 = 1.11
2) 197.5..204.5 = 2.33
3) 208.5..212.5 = 1.23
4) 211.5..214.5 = 1.3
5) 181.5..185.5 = 2.18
